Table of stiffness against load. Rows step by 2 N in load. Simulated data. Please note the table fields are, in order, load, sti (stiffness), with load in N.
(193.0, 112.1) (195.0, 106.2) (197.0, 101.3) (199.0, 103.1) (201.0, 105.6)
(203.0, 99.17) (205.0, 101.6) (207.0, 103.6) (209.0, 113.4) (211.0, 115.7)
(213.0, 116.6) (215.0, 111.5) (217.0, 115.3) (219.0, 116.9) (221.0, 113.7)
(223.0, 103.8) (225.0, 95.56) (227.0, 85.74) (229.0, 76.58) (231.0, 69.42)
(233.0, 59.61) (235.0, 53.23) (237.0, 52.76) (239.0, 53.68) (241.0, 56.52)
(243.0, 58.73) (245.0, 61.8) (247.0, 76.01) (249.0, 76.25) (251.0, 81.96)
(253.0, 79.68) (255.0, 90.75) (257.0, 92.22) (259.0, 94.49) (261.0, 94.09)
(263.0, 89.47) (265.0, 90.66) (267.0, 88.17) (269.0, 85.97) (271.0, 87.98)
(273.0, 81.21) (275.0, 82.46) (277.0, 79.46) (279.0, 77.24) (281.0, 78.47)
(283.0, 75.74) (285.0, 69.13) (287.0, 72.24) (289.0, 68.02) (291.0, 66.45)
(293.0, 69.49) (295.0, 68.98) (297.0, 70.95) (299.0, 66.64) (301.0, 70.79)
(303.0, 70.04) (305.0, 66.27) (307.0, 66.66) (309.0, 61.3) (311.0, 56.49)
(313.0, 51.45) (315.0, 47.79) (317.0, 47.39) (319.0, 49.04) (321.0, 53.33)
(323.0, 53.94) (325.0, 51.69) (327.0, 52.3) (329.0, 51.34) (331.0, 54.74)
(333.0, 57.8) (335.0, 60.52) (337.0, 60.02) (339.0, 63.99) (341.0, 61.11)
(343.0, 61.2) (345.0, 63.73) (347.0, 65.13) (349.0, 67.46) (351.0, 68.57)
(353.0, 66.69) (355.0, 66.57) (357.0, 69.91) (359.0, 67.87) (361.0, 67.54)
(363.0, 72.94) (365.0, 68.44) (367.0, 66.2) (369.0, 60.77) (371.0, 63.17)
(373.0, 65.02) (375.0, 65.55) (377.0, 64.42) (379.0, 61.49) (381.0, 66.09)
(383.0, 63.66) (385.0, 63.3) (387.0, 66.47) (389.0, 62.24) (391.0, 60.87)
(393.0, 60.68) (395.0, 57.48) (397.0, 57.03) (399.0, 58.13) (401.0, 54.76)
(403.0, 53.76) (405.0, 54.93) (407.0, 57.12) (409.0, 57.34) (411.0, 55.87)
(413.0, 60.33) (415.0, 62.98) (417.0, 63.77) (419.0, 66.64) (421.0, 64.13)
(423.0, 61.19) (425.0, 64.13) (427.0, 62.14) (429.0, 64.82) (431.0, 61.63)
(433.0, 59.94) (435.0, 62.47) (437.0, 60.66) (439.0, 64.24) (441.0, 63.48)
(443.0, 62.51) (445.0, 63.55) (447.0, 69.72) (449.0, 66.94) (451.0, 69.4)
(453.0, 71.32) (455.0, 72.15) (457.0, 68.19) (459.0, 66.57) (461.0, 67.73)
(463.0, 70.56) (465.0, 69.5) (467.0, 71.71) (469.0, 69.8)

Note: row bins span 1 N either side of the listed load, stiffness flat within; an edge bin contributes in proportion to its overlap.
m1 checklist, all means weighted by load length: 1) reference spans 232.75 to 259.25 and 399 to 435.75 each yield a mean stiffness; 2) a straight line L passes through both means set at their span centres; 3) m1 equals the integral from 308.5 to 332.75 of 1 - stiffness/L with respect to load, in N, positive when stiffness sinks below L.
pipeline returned 4.9 N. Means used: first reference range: 70.2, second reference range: 60.4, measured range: 52.5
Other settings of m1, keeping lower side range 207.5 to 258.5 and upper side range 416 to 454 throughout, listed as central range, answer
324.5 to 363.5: 5.9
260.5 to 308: 2.3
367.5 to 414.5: 5.7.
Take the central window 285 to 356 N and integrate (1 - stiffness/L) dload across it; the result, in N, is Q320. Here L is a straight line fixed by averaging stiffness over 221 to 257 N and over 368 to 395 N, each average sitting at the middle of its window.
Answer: 6.6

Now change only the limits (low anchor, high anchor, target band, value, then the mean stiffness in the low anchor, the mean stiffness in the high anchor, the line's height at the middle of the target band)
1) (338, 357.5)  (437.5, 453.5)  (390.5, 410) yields 2.6 N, 65.3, 66.1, 65.7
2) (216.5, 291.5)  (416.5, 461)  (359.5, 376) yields 1.1 N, 80.2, 65.1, 70.9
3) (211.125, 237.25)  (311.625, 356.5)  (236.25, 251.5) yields 3.8 N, 92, 58.1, 85.9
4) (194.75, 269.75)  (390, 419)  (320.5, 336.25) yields 3.8 N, 89.1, 58.5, 72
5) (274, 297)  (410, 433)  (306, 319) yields 3.0 N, 73.3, 62.4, 71.2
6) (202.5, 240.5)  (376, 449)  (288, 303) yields 2.1 N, 92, 61.6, 80.2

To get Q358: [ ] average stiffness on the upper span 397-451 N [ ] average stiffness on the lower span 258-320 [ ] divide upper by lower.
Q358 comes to 0.8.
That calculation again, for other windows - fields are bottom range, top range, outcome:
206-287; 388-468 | 0.74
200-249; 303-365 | 0.69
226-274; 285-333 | 0.79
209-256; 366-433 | 0.73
